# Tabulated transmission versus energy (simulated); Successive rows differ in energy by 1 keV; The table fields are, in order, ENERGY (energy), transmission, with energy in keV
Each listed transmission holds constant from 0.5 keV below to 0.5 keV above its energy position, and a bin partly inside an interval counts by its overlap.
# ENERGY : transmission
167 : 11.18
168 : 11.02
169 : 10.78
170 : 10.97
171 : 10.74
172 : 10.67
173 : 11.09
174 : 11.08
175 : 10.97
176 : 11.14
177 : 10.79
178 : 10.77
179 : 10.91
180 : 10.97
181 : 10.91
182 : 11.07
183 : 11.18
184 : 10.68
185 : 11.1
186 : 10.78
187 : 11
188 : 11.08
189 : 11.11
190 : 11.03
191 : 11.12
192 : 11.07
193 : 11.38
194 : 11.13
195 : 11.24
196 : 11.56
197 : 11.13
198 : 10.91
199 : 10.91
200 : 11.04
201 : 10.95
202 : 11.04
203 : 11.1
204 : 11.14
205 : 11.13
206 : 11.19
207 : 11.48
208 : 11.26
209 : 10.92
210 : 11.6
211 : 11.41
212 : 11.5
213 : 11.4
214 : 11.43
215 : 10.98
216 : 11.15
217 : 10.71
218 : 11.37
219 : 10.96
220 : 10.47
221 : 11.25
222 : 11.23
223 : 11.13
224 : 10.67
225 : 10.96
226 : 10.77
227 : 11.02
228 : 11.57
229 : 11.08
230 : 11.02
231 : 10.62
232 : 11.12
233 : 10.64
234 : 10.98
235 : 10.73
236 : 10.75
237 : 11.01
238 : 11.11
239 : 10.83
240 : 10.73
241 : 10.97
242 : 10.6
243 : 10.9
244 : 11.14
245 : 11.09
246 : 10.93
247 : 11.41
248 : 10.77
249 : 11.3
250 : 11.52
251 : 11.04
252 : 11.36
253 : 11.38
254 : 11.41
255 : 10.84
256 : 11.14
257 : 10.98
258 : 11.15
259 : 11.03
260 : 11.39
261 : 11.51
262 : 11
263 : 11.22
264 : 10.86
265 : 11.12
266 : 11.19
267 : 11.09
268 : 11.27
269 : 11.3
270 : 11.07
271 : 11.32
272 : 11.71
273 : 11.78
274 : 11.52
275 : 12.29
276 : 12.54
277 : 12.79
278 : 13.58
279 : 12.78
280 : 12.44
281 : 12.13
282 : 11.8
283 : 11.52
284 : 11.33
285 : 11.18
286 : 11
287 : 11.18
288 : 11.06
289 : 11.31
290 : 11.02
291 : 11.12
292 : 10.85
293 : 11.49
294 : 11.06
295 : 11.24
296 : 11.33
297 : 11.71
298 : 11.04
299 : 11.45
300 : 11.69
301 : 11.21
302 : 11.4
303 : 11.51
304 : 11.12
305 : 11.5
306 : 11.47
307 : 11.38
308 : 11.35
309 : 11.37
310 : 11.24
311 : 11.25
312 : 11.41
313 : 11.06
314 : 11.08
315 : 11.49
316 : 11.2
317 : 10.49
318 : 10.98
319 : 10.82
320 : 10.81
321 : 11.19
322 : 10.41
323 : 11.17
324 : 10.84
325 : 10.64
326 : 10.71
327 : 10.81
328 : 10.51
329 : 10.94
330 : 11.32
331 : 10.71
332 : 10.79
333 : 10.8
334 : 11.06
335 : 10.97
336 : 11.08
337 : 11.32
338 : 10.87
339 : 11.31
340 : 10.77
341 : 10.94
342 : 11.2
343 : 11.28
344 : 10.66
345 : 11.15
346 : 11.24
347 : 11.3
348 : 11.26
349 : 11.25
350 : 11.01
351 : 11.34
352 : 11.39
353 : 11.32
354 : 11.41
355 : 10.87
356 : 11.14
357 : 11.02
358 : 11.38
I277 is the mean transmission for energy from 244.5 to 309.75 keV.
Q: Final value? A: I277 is 11.4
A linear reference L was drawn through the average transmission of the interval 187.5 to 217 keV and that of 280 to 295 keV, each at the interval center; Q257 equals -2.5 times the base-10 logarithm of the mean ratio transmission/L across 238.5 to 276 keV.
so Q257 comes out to 0.01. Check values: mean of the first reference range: 11.2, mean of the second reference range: 11.3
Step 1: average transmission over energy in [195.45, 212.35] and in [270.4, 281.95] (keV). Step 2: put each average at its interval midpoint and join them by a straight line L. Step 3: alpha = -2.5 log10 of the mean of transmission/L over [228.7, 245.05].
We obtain 0.074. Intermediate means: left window 11.2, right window 12.2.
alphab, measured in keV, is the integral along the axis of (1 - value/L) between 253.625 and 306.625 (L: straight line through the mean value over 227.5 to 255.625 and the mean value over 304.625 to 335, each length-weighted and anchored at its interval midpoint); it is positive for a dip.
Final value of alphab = -2.0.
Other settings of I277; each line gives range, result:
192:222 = 11.2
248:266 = 11.2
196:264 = 11.1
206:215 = 11.3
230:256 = 11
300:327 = 11.1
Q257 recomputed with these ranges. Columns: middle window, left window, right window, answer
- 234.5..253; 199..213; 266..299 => 0.04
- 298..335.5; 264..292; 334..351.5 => 0.02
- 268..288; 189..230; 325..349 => -0.07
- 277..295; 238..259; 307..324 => -0.05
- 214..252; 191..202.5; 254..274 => 0.02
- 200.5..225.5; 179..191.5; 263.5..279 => 0.01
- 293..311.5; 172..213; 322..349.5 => -0.03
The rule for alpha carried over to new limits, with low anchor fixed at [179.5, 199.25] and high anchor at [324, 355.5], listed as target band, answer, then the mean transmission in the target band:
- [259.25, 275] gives -0.026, 11.3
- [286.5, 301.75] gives -0.020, 11.3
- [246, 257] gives -0.013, 11.2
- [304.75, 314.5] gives -0.026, 11.3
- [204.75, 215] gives -0.025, 11.3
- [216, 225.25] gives 0.008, 11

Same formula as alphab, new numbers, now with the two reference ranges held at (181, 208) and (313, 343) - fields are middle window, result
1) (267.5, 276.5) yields -0.52 keV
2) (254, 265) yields -0.10 keV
